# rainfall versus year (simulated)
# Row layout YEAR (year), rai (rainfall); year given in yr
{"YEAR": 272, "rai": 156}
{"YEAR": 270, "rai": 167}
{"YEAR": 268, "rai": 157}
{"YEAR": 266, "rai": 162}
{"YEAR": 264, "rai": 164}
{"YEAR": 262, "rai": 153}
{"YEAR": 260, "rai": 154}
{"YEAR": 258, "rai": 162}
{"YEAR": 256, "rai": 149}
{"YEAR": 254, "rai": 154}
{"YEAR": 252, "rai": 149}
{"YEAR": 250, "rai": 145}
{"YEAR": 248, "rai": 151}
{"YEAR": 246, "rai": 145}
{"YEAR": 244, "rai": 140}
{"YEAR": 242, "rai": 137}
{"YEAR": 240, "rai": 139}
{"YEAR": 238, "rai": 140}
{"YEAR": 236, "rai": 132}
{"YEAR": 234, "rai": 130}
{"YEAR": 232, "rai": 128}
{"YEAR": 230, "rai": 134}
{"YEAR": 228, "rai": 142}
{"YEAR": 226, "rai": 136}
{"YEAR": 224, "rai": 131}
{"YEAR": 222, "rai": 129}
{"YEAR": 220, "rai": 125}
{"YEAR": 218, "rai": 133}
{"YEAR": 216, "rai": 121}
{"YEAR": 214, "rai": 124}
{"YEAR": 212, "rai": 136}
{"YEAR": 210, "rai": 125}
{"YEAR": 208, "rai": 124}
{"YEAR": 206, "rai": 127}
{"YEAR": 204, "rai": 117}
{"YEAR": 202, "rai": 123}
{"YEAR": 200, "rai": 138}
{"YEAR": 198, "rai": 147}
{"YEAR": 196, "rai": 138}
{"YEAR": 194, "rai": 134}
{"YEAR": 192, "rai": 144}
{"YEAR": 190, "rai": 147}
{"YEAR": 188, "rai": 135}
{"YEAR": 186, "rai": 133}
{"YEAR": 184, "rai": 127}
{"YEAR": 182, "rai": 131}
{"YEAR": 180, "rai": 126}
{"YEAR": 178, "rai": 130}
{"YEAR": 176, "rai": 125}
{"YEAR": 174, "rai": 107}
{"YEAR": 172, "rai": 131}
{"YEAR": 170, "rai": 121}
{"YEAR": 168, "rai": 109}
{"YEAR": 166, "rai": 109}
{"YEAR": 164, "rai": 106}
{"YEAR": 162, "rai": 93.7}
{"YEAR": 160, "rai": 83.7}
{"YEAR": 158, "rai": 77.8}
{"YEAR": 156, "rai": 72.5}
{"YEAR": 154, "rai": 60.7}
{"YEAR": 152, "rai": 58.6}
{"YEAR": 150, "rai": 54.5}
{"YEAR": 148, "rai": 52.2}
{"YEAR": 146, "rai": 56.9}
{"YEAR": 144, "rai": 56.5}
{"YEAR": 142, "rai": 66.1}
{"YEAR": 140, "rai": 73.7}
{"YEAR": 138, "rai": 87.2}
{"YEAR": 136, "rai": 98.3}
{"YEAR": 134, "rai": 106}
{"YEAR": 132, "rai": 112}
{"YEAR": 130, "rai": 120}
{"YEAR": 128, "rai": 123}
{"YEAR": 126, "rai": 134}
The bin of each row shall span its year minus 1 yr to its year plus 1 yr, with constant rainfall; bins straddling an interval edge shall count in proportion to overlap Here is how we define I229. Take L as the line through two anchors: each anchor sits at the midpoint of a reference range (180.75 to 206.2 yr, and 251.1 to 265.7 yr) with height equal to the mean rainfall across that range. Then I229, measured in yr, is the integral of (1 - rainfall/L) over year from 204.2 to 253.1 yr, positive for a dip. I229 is 3.9 yr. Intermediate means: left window 134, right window 155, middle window 134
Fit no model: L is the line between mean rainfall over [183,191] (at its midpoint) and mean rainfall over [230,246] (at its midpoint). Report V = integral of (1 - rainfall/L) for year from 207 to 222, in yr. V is 0.95 yr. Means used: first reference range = 136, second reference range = 136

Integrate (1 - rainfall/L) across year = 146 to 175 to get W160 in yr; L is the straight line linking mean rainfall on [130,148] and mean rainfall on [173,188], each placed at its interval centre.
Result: 5.3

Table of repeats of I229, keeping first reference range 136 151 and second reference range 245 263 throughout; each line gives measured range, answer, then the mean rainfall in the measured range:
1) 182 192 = -3.62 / 136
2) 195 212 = -2.74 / 130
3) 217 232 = -0.46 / 133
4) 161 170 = -2.49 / 106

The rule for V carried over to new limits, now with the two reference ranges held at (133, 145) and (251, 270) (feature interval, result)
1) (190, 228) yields -2.2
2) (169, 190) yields -4.2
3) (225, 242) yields 0.6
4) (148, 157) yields 2.9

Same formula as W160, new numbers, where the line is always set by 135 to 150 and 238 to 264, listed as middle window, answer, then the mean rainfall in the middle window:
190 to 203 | -3.6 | 138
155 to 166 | -0.8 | 88.8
